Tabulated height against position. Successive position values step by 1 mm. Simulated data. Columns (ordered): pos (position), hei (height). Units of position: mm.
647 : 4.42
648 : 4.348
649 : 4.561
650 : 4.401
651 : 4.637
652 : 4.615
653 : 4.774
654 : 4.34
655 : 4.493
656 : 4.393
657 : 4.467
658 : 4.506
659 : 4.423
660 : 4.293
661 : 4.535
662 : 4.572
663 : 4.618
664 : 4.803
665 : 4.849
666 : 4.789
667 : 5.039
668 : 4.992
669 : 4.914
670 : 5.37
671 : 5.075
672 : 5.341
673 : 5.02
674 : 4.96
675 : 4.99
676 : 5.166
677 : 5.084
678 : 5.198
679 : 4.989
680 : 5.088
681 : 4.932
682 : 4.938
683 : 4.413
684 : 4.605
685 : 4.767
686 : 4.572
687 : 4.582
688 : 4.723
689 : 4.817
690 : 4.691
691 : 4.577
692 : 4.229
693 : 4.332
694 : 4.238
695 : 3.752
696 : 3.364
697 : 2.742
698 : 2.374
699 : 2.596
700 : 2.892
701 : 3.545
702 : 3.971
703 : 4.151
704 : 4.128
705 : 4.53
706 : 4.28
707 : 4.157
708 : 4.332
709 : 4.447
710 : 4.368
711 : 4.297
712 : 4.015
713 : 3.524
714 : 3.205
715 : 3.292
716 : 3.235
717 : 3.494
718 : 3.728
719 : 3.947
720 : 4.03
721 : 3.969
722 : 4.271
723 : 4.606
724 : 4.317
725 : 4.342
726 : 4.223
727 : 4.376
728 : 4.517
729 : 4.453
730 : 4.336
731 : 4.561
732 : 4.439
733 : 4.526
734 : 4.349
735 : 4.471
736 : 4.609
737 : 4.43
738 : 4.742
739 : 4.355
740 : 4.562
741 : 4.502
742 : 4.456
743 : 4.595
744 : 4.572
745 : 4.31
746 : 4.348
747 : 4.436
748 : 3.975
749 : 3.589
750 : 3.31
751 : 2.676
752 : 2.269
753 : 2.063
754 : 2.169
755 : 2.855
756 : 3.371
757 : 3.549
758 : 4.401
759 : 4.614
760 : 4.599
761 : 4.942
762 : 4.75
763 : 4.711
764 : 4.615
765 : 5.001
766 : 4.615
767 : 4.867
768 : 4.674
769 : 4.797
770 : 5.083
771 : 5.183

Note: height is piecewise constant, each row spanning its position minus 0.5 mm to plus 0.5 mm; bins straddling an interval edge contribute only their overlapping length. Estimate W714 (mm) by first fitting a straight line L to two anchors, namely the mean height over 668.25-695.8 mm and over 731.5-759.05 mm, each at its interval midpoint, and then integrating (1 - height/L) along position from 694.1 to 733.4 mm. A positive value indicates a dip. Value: 3.7 mm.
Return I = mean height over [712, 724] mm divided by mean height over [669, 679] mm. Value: 0.74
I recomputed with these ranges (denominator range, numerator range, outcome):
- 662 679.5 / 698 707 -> 0.74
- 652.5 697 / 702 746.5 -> 0.91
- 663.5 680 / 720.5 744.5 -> 0.88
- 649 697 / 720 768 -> 0.90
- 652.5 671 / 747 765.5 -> 0.80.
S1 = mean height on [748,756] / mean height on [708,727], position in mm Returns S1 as 0.71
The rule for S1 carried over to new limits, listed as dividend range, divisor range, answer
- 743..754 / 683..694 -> 0.78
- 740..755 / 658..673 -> 0.76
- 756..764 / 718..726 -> 1.06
